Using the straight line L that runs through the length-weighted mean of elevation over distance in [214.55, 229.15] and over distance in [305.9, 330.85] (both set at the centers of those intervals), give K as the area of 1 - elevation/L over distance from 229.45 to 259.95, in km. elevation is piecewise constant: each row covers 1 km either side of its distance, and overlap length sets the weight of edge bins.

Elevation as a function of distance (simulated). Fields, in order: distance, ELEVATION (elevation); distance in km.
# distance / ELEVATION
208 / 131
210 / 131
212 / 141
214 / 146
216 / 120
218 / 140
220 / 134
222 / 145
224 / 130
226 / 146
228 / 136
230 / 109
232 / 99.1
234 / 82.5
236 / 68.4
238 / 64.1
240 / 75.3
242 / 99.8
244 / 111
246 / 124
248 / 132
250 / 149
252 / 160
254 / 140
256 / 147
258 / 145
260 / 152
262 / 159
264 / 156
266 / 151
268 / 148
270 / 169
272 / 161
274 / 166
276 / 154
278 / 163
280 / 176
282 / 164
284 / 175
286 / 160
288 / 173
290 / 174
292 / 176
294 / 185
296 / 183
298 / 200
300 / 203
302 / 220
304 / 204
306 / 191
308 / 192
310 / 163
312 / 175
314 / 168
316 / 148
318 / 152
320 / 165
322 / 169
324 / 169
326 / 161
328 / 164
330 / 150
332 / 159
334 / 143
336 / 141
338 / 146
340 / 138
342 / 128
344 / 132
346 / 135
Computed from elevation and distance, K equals 6.07 km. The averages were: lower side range 136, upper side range 166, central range 115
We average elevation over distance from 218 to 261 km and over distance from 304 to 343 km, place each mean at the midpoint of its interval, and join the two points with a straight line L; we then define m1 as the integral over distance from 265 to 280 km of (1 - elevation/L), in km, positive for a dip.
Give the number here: -2.5 km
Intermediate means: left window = 122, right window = 160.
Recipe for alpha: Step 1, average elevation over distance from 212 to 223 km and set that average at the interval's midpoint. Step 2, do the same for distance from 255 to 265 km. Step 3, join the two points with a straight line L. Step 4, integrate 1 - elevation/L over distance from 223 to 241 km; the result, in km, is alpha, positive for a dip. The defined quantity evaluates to 5.2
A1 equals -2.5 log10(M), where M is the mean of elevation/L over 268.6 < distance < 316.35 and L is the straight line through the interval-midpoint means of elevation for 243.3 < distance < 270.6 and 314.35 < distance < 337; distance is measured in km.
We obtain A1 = -0.17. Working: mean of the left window 146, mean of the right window 157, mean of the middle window 177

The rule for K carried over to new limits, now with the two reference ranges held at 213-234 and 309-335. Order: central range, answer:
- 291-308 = -4.7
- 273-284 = -1.5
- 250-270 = -1.6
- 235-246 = 3.8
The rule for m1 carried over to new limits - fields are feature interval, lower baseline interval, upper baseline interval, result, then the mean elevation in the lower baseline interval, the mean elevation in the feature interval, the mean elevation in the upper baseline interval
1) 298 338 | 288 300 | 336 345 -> -2.6 km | 184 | 170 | 137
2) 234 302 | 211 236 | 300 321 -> 1.7 km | 125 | 150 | 179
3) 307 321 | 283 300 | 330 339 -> -0.3 km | 180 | 166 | 148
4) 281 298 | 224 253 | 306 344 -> -4.5 km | 112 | 175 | 158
